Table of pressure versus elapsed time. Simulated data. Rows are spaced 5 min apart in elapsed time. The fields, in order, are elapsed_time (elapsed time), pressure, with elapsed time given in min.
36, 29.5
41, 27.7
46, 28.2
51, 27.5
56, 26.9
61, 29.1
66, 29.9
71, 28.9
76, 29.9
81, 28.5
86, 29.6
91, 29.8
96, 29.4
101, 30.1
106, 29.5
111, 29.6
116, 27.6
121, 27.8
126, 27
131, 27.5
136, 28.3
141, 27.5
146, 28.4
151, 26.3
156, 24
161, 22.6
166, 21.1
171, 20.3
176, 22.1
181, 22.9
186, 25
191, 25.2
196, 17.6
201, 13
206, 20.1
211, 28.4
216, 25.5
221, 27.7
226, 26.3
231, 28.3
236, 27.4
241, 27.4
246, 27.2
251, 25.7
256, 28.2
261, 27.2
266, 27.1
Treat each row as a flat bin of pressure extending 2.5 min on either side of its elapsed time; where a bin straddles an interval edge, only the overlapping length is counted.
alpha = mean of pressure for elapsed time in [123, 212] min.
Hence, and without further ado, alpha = 23.7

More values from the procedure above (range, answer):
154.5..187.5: 22.5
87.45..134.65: 28.7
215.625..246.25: 27.2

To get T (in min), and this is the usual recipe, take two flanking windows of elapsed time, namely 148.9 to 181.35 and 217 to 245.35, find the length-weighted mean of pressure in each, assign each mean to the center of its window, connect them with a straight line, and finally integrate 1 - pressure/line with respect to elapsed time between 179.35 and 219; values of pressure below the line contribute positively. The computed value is 4.4 min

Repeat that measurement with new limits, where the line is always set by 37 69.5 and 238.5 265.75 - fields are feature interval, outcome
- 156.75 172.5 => 3.4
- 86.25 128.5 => -1.4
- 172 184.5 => 2.3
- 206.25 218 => 0.7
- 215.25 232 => 0.2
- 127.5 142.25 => 0.0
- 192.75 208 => 5.7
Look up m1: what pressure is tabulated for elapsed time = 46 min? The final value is 28.2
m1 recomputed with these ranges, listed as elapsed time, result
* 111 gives 29.6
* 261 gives 27.2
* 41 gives 27.7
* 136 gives 28.3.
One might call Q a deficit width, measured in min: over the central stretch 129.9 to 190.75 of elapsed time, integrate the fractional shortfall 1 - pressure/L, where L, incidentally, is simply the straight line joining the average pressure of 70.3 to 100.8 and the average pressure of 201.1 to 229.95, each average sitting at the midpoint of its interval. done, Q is 4.8 min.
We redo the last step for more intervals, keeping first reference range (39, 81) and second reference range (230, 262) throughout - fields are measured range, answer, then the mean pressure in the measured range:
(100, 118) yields -0.6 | 29.2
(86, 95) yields -0.4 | 29.7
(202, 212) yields 2.0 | 21.9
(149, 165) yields 2.3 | 23.9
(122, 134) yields 0.3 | 27.4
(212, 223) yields 0.3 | 26.8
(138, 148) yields 0.0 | 27.9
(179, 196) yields 2.6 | 23.4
